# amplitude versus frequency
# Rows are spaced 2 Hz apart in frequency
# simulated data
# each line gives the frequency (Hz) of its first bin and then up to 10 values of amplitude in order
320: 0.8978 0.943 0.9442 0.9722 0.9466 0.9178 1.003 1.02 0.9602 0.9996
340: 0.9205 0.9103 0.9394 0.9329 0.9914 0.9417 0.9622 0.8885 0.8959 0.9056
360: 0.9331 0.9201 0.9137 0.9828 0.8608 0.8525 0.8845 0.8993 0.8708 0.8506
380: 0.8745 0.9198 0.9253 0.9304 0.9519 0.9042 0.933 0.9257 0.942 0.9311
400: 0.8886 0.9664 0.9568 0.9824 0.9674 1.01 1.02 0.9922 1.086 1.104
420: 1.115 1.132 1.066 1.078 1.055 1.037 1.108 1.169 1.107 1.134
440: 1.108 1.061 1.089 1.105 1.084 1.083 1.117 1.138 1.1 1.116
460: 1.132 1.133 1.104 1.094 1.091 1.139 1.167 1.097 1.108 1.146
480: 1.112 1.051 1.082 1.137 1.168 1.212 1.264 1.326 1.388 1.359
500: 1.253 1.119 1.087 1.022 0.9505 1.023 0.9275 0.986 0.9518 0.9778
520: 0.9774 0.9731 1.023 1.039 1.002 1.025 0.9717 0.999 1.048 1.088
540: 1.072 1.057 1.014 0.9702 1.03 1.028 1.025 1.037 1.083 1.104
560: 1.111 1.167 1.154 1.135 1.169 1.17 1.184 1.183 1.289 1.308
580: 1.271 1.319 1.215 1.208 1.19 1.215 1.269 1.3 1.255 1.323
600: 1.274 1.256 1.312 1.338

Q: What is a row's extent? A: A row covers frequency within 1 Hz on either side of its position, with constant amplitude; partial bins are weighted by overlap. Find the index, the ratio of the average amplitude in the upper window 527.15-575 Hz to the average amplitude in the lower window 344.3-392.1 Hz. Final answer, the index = 1.2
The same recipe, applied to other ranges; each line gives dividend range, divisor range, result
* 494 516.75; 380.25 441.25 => 1.09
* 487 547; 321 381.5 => 1.16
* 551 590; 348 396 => 1.29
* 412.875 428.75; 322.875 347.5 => 1.13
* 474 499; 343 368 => 1.28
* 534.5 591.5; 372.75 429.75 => 1.17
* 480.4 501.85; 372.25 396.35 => 1.34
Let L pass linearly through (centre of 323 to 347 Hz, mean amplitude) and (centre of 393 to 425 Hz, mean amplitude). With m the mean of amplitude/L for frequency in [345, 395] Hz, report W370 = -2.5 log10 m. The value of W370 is 0.07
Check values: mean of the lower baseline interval 0.956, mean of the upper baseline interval 1.01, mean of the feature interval 0.914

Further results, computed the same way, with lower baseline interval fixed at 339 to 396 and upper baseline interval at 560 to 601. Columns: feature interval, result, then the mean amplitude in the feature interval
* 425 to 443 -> -0.08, 1.1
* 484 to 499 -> -0.14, 1.25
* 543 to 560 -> 0.14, 1.04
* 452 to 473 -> -0.07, 1.12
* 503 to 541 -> 0.14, 1.01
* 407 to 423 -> -0.07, 1.05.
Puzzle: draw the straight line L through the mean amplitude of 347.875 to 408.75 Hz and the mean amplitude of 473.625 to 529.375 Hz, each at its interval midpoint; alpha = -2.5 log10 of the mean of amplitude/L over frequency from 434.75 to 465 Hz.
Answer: -0.09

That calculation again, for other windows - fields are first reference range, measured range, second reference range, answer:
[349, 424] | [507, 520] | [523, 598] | 0.118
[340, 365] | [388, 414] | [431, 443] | 0.089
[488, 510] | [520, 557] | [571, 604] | 0.187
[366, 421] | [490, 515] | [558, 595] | -0.041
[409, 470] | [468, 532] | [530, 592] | 0.012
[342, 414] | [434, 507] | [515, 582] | -0.129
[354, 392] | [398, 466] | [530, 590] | -0.101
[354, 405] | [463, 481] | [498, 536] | -0.132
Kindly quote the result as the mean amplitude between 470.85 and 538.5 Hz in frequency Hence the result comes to 1.09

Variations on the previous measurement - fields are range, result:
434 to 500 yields 1.14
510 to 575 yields 1.05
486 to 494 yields 1.22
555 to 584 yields 1.19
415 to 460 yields 1.1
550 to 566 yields 1.1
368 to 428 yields 0.964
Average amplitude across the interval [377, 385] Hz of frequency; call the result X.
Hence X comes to 0.893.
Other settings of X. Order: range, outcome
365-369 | 0.922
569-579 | 1.23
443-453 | 1.1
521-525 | 0.998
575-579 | 1.3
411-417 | 1.03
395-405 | 0.937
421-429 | 1.08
